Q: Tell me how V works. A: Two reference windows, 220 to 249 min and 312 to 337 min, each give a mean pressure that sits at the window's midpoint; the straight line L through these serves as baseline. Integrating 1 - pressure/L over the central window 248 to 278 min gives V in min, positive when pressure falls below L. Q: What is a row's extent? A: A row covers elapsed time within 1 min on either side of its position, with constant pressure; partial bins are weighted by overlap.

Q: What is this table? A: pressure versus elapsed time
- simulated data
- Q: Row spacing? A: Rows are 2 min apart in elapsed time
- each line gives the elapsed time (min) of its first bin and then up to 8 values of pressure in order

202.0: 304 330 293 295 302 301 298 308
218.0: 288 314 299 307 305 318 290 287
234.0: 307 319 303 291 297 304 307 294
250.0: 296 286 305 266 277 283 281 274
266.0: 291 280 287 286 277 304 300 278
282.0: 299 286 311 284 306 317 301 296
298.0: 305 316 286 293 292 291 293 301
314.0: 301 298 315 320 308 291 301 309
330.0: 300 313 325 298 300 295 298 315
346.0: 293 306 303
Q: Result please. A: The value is 1.7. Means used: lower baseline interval 302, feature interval 286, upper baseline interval 306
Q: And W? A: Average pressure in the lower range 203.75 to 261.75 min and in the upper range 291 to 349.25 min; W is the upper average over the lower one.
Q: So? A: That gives 1.0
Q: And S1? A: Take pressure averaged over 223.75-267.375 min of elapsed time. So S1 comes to 295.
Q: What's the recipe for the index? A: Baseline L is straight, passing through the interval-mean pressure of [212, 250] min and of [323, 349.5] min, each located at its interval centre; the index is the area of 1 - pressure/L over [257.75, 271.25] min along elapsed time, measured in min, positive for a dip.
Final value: 0.90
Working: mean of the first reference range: 302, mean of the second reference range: 303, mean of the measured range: 282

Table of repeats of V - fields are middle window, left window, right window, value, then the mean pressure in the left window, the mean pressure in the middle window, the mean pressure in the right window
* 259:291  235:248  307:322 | 1.4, 303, 289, 303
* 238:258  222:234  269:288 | 0.3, 302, 294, 292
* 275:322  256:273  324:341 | -1.1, 281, 300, 304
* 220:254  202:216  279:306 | 0.1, 304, 301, 298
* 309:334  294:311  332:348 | -0.4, 297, 305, 304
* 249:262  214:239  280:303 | 0.7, 304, 285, 300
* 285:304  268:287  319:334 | -0.3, 291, 302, 307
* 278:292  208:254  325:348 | 0.3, 301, 296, 304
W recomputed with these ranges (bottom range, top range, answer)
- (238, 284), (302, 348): 1.04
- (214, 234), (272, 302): 0.99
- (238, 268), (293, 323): 1.04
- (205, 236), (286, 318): 0.99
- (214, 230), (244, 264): 0.95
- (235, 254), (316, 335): 1.03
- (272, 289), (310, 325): 1.04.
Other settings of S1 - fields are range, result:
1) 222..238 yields 304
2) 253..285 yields 286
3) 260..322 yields 296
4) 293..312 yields 297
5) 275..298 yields 299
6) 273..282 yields 291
